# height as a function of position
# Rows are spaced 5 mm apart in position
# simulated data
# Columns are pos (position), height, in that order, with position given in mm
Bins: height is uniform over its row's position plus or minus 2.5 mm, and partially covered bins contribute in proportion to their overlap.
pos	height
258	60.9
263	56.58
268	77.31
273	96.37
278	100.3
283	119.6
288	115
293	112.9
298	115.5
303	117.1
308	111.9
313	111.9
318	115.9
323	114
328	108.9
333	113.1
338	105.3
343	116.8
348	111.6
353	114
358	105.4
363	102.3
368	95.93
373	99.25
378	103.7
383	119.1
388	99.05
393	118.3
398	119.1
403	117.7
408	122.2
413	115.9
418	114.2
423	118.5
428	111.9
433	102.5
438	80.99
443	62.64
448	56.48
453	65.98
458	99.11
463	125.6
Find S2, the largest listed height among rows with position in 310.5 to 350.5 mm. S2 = 116.8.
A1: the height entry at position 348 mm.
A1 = 111.6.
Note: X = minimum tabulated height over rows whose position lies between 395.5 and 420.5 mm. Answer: 114.2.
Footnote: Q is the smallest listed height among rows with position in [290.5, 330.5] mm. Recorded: 108.9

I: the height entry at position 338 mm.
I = 105.3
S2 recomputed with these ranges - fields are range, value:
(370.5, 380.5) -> 103.7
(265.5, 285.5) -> 119.6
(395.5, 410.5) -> 122.2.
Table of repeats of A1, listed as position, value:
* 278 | 100.3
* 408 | 122.2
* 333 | 113.1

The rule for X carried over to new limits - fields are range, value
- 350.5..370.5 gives 95.93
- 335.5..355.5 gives 105.3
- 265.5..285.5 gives 77.31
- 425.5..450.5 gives 56.48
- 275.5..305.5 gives 100.3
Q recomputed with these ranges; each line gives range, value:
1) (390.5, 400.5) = 118.3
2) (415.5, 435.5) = 102.5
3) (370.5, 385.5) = 99.25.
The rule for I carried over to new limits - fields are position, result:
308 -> 111.9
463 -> 125.6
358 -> 105.4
